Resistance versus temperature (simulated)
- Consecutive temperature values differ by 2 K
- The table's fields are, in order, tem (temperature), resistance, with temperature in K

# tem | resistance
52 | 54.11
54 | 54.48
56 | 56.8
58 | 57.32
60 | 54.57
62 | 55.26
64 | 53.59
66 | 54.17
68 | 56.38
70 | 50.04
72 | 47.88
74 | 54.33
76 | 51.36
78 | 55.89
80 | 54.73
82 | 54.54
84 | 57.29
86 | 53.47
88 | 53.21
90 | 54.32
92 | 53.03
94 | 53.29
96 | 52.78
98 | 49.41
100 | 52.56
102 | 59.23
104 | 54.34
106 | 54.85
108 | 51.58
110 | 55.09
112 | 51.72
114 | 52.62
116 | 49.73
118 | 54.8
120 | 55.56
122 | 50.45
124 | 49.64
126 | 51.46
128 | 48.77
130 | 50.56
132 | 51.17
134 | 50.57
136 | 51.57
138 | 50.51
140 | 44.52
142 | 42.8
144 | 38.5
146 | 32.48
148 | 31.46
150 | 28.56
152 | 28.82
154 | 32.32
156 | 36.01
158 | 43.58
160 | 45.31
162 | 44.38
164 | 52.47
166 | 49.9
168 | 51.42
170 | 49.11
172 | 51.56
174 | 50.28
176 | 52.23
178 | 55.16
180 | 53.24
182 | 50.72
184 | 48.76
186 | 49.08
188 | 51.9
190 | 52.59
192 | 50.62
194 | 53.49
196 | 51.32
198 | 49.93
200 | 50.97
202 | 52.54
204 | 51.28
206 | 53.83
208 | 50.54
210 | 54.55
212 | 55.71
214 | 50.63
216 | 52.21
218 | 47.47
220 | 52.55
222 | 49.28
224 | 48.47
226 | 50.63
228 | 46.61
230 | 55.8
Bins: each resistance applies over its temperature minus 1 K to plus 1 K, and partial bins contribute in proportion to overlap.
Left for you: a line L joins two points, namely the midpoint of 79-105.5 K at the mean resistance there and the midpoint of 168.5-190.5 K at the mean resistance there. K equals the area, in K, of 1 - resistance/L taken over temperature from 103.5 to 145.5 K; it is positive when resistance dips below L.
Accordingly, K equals 2.2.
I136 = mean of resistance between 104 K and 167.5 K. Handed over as 46.4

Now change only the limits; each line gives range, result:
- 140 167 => 39.2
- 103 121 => 53.4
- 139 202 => 46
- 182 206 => 51.2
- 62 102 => 53.5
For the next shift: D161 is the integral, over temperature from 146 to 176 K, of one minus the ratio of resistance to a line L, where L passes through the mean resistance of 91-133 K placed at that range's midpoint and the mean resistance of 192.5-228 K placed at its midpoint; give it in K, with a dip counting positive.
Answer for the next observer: 5.44 K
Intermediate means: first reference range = 52.5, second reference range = 51.3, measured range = 42.5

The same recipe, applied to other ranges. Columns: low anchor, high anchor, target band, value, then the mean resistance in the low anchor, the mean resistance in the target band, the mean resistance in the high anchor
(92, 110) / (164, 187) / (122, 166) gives 7.4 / 53.6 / 43.4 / 51.1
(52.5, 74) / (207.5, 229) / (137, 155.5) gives 5.5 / 54.1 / 36.6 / 50.8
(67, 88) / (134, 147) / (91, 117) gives -1.9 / 53.6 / 53.1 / 43.9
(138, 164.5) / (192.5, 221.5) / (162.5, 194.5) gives -4.4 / 38.7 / 51.3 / 51.9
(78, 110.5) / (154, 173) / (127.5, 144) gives 0.4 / 54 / 48.2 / 46.3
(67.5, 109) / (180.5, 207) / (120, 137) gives 0.6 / 53.5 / 50.8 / 51.3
